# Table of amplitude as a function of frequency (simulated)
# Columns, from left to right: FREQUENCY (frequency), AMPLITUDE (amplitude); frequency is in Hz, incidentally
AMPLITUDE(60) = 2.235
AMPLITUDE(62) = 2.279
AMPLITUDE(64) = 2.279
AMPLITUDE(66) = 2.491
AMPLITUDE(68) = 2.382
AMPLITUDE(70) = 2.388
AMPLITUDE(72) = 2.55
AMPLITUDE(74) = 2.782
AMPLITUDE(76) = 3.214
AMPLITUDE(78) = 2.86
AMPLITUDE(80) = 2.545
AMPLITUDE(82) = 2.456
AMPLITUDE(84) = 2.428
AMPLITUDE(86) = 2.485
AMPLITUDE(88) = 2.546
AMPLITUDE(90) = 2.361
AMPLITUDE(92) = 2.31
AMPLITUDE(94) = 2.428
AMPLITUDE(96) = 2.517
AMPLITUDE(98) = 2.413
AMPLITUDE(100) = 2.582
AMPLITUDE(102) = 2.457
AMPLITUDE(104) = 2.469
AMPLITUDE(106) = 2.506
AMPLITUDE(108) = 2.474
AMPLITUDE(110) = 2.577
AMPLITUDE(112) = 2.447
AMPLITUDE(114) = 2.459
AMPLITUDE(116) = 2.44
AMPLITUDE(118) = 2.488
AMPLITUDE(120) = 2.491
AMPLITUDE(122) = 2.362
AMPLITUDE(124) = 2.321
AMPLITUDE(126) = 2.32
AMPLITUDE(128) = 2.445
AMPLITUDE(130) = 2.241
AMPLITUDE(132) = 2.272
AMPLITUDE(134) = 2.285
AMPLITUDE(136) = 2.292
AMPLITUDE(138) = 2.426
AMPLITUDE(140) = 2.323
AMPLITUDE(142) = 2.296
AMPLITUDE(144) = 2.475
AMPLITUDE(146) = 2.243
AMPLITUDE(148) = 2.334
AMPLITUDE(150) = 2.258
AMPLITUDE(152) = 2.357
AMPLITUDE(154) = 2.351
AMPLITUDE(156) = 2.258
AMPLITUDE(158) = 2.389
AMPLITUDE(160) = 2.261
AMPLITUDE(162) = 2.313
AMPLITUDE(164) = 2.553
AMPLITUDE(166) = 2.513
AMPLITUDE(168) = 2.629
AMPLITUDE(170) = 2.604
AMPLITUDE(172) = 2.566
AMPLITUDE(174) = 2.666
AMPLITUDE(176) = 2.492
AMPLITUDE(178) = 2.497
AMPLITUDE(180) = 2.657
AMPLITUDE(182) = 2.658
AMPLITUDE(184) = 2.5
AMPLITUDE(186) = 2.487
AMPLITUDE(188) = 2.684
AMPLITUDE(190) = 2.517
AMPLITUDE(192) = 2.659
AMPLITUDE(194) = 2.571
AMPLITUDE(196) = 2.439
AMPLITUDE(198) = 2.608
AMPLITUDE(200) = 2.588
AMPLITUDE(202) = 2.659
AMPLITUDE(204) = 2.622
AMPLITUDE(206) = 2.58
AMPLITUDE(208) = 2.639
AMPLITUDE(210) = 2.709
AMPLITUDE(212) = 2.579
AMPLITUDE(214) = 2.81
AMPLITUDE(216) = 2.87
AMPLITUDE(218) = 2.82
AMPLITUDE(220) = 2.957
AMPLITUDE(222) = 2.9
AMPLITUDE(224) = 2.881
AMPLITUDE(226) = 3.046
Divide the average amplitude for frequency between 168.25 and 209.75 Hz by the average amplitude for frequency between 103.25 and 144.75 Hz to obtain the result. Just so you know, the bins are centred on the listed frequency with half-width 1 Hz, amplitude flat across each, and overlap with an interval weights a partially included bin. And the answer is 1.1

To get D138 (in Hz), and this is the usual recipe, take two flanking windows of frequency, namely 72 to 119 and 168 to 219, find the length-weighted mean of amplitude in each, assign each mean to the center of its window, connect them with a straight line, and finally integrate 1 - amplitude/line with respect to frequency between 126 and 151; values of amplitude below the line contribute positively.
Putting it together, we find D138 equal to 2.4 Hz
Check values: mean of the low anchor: 2.53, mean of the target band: 2.32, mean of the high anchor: 2.62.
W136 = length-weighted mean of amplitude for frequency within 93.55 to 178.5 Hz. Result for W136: 2.42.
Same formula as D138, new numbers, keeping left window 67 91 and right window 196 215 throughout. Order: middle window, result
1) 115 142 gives 2.5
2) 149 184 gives 1.9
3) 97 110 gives 0.5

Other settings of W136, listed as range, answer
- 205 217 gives 2.7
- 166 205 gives 2.58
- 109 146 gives 2.38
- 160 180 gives 2.53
